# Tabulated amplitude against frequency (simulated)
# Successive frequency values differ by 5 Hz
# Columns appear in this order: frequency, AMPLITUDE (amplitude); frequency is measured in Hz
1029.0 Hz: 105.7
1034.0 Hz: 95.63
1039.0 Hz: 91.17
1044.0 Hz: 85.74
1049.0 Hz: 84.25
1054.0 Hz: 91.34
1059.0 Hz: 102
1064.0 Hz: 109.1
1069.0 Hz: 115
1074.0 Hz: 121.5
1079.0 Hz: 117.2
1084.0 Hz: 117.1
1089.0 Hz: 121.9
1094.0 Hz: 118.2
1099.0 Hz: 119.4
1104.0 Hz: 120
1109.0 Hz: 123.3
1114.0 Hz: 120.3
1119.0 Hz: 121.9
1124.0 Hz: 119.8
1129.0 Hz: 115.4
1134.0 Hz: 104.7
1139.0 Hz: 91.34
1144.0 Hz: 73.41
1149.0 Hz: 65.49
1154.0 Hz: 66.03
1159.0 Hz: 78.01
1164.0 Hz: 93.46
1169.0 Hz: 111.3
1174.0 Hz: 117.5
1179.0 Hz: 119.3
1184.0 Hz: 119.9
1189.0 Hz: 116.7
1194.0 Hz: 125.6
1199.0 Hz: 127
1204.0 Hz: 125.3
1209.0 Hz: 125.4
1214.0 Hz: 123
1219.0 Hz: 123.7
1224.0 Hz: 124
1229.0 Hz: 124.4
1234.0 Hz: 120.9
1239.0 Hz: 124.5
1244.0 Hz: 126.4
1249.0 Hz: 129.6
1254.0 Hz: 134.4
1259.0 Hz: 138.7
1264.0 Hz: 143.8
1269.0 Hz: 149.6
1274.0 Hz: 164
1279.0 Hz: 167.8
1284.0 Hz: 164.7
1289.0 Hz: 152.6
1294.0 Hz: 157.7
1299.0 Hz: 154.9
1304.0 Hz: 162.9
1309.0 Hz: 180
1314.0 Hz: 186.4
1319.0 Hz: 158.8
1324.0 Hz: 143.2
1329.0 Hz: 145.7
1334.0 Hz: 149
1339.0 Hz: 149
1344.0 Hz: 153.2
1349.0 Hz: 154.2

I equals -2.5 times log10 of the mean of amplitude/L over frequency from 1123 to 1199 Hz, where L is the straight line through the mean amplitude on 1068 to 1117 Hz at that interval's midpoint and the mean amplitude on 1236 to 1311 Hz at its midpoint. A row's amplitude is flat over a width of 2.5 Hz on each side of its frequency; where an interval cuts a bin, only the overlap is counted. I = 0.28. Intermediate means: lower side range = 120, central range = 102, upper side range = 150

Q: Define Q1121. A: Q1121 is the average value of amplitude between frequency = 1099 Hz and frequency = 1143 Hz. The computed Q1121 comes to 113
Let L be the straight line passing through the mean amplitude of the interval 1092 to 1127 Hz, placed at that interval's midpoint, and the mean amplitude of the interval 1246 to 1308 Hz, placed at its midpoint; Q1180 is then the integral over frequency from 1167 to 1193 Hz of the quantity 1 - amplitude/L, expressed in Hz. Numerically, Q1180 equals 3.16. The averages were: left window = 120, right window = 152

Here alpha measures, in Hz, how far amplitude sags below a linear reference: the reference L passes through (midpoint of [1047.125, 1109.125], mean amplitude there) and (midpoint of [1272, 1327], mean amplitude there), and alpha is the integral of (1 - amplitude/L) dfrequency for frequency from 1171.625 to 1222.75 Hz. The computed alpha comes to 6.2 Hz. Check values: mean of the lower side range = 112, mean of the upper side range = 163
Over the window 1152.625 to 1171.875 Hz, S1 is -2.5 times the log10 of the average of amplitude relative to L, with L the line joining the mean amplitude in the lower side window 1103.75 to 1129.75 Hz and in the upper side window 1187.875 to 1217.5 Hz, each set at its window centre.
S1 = 0.35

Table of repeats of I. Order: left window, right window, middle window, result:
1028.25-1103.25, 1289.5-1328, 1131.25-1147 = 0.35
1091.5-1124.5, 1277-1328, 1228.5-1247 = 0.19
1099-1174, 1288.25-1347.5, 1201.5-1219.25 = 0.00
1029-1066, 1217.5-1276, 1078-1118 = -0.15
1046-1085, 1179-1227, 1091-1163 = 0.11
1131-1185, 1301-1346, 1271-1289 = -0.15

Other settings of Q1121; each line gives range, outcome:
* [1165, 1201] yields 118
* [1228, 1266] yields 130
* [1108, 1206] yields 106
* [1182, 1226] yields 123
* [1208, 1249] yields 124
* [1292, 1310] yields 163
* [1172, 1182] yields 119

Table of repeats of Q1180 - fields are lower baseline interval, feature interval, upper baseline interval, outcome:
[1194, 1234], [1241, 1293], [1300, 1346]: -2.2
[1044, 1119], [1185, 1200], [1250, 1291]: 1.4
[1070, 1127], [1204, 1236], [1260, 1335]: 4.4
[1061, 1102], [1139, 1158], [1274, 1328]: 8.5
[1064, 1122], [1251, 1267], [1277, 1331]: 1.4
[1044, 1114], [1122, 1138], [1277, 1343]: 1.4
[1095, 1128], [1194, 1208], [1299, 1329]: 1.4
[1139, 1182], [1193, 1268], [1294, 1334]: -3.7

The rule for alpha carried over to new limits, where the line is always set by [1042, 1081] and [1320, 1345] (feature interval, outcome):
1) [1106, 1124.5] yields -1.52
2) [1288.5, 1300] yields -1.10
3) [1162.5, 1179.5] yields 1.57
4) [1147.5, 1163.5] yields 6.18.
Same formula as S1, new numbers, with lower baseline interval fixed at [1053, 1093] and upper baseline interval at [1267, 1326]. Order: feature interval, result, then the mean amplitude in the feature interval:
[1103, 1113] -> -0.01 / 122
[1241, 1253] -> 0.18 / 129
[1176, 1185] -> 0.15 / 119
